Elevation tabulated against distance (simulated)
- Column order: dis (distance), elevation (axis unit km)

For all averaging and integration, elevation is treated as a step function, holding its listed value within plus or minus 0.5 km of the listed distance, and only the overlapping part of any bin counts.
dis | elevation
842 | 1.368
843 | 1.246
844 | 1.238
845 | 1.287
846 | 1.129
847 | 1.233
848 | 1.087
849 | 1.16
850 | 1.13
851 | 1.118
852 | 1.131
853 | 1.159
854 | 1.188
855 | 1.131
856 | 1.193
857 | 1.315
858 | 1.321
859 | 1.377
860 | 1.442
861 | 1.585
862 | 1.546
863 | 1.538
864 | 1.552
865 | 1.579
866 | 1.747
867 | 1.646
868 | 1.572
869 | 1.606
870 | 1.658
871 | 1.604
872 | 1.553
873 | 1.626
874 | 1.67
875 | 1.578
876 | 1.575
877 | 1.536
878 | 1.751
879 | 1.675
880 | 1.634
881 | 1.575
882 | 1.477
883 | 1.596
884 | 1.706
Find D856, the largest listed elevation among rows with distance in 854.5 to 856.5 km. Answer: 1.193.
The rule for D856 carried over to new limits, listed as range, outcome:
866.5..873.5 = 1.658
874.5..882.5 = 1.751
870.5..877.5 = 1.67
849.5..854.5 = 1.188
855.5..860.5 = 1.442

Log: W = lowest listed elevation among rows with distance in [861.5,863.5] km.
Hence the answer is 1.538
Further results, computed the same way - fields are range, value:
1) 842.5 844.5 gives 1.238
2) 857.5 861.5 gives 1.321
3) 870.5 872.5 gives 1.553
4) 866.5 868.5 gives 1.572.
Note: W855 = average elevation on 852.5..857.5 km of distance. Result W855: 1.2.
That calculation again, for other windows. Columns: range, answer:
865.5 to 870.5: 1.65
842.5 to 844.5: 1.24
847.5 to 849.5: 1.12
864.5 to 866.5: 1.66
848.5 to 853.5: 1.14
